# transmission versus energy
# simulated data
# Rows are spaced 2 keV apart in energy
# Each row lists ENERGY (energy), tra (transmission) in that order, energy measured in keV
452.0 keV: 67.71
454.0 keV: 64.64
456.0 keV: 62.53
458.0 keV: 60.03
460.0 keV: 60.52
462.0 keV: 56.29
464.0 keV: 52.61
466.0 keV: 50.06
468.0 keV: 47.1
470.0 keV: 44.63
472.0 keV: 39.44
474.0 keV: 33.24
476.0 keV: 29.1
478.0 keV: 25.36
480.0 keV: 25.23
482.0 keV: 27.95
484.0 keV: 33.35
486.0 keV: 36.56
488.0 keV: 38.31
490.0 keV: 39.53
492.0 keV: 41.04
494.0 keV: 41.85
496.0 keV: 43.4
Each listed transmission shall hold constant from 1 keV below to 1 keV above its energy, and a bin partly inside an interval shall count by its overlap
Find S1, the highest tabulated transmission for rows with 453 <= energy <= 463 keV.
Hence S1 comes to 64.64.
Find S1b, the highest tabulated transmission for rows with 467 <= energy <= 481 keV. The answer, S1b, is 47.1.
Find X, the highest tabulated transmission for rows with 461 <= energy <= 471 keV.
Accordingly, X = 56.29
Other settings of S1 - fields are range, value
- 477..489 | 38.31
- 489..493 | 41.04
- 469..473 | 44.63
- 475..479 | 29.1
